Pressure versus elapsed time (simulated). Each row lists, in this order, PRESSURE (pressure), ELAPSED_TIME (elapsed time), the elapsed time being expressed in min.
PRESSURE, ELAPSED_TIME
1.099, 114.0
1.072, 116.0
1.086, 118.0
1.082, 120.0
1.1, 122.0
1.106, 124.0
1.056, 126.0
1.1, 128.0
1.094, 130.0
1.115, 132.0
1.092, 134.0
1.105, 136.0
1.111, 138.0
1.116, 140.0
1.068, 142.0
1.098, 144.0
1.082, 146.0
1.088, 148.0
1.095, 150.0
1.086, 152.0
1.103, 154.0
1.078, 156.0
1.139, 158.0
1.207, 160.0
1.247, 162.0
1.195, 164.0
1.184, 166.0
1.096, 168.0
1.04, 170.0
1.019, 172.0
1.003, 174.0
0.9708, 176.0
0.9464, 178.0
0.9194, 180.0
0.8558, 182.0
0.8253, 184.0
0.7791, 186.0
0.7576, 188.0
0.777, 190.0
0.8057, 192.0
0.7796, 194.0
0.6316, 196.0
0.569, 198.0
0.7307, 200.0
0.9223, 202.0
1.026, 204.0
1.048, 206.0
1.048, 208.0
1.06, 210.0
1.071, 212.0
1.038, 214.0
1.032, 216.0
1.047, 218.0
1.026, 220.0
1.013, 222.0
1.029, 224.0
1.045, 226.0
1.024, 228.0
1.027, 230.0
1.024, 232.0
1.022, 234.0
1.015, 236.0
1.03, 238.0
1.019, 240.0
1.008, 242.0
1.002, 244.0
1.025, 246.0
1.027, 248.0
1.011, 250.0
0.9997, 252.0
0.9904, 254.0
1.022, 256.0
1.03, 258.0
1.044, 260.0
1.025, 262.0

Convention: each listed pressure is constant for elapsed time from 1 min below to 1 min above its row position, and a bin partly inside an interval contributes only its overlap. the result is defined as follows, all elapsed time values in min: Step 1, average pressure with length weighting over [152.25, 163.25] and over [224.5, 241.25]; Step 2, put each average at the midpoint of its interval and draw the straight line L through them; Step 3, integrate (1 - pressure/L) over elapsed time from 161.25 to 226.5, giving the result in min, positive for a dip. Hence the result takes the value 8.2 min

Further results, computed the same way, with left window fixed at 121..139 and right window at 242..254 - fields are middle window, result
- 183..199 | 4.7 min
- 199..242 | 0.7 min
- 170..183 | 1.3 min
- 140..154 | -0.1 min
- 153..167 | -1.2 min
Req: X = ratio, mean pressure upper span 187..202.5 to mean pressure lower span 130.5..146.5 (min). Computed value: 0.7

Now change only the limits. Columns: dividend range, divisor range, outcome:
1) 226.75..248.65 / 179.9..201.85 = 1.33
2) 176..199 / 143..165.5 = 0.70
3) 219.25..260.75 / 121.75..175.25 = 0.92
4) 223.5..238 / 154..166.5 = 0.88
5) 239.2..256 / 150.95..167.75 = 0.88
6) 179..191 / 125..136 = 0.75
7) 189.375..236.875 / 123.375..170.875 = 0.86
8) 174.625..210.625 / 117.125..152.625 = 0.78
